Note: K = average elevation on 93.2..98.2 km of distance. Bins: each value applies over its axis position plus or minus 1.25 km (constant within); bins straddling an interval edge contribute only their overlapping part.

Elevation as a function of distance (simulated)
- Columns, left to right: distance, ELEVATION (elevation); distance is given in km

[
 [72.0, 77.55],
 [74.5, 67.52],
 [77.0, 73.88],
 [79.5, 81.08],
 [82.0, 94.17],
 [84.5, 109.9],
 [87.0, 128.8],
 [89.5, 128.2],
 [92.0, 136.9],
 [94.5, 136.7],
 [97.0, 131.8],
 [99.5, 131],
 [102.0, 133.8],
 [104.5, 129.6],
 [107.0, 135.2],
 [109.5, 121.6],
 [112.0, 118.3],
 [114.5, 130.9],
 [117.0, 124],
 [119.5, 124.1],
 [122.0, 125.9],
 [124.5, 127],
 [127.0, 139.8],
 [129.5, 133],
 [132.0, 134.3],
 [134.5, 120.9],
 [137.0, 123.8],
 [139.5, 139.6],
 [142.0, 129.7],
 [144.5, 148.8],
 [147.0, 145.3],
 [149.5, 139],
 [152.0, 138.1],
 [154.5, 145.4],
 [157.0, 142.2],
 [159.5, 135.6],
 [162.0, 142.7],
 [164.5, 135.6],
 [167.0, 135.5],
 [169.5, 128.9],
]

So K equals 134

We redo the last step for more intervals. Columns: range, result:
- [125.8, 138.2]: 130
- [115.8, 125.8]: 125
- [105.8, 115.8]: 126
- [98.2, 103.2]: 132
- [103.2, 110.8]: 129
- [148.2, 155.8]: 141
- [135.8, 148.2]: 137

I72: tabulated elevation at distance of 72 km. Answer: 77.55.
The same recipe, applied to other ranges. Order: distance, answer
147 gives 145.3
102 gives 133.8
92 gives 136.9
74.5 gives 67.52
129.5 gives 133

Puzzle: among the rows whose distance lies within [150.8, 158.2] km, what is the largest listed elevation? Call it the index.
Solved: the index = 145.4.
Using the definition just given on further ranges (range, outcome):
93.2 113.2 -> 136.7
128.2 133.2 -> 134.3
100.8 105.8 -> 133.8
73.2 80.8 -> 81.08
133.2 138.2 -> 123.8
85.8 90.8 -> 128.8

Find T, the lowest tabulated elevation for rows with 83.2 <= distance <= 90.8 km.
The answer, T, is 109.9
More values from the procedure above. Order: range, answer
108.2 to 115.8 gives 118.3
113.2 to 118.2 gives 124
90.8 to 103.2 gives 131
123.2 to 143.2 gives 120.9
